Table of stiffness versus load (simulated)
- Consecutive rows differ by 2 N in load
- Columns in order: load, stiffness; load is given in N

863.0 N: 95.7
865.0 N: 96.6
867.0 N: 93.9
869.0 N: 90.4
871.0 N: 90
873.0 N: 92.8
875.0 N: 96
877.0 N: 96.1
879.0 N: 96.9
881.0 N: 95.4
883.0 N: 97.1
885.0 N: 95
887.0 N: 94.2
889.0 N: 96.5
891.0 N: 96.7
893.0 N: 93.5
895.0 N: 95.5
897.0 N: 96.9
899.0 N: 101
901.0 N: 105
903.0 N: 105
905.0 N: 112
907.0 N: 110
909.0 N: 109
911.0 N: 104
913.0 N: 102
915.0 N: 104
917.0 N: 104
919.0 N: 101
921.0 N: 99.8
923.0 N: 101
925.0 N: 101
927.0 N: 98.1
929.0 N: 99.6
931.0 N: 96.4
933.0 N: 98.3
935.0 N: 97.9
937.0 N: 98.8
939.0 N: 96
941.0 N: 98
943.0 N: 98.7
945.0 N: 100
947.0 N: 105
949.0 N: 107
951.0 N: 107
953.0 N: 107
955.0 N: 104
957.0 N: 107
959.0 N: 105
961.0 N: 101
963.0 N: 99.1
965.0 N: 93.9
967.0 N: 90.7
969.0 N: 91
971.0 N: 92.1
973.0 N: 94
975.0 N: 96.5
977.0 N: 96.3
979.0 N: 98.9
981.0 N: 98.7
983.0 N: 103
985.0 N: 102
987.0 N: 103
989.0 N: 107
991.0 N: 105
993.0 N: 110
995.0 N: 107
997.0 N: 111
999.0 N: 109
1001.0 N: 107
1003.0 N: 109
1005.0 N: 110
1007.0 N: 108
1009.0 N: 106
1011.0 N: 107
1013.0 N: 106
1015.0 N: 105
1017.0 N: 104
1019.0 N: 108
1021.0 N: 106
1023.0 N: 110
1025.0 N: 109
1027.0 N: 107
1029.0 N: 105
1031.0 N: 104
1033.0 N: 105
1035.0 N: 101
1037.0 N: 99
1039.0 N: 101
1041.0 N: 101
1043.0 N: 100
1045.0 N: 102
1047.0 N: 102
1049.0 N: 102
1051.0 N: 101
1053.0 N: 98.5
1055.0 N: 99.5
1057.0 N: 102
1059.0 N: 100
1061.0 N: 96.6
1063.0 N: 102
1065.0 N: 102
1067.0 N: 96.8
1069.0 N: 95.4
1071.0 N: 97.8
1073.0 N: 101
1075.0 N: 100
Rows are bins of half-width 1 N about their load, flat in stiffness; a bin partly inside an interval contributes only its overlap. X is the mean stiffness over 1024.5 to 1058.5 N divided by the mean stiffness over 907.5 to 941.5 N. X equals 1.0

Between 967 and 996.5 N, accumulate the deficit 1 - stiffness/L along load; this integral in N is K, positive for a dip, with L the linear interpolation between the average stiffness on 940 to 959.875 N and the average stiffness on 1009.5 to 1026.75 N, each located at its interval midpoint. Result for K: 1.4 N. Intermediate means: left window 104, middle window 100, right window 107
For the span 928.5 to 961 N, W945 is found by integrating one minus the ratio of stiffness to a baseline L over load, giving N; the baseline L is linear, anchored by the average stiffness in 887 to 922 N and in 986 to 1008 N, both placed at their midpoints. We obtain 0.9 N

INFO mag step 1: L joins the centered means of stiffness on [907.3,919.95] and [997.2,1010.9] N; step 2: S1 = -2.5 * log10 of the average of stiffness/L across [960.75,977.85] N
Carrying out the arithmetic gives 0.13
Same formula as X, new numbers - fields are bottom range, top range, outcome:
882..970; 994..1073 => 1.03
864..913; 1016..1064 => 1.04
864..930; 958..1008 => 1.03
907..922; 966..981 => 0.91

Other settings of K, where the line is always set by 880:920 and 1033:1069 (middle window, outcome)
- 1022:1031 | -0.6 N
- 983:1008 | -1.6 N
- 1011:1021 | -0.5 N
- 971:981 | 0.4 N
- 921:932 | 0.2 N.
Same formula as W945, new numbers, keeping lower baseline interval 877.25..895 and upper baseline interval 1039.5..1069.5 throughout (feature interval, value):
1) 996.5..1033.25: -2.99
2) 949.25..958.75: -0.85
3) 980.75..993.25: -0.73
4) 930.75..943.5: -0.10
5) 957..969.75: 0.00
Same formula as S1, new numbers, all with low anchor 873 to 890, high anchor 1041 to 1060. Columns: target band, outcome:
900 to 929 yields -0.08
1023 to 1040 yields -0.04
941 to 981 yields -0.02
